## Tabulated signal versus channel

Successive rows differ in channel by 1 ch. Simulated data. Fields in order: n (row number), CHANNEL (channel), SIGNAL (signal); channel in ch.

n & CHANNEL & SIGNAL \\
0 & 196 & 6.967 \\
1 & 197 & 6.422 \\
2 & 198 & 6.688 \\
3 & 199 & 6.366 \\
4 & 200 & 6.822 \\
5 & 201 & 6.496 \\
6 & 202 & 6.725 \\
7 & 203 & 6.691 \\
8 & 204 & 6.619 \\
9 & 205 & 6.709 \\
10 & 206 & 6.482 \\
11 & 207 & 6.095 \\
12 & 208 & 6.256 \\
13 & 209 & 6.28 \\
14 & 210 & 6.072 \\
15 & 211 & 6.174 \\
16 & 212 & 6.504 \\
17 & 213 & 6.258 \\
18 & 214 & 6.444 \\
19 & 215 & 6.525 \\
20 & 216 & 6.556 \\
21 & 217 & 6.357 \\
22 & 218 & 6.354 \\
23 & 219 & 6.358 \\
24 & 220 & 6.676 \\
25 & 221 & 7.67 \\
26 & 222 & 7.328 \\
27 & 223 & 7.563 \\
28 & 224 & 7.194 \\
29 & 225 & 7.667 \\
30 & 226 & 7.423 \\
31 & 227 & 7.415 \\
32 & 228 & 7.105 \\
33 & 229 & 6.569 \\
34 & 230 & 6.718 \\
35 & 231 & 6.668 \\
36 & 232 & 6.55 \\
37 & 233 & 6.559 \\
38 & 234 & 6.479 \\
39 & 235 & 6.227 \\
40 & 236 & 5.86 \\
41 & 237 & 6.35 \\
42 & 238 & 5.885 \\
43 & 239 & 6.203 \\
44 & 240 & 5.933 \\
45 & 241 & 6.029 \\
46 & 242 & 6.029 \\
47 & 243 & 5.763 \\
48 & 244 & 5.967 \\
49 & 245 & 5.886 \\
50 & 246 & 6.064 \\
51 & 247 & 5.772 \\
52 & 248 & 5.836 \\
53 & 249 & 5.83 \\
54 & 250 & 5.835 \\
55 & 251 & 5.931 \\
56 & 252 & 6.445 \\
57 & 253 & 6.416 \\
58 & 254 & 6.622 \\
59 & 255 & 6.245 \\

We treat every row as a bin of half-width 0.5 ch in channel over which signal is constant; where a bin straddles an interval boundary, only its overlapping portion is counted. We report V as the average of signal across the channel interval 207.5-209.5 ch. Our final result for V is 6.27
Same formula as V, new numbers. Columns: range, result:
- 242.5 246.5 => 5.92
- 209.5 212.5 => 6.25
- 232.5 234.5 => 6.52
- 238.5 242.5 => 6.05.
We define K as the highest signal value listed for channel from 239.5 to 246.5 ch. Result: 6.064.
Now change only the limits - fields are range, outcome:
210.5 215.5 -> 6.525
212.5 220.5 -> 6.676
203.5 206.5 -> 6.709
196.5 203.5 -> 6.822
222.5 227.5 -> 7.667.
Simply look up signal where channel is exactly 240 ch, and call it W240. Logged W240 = 5.933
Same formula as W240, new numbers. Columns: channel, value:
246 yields 6.064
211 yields 6.174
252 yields 6.445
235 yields 6.227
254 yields 6.622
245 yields 5.886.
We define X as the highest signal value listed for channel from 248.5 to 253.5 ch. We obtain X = 6.445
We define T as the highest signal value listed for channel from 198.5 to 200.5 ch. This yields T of 6.822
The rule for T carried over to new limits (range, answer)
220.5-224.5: 7.67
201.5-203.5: 6.725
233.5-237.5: 6.479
